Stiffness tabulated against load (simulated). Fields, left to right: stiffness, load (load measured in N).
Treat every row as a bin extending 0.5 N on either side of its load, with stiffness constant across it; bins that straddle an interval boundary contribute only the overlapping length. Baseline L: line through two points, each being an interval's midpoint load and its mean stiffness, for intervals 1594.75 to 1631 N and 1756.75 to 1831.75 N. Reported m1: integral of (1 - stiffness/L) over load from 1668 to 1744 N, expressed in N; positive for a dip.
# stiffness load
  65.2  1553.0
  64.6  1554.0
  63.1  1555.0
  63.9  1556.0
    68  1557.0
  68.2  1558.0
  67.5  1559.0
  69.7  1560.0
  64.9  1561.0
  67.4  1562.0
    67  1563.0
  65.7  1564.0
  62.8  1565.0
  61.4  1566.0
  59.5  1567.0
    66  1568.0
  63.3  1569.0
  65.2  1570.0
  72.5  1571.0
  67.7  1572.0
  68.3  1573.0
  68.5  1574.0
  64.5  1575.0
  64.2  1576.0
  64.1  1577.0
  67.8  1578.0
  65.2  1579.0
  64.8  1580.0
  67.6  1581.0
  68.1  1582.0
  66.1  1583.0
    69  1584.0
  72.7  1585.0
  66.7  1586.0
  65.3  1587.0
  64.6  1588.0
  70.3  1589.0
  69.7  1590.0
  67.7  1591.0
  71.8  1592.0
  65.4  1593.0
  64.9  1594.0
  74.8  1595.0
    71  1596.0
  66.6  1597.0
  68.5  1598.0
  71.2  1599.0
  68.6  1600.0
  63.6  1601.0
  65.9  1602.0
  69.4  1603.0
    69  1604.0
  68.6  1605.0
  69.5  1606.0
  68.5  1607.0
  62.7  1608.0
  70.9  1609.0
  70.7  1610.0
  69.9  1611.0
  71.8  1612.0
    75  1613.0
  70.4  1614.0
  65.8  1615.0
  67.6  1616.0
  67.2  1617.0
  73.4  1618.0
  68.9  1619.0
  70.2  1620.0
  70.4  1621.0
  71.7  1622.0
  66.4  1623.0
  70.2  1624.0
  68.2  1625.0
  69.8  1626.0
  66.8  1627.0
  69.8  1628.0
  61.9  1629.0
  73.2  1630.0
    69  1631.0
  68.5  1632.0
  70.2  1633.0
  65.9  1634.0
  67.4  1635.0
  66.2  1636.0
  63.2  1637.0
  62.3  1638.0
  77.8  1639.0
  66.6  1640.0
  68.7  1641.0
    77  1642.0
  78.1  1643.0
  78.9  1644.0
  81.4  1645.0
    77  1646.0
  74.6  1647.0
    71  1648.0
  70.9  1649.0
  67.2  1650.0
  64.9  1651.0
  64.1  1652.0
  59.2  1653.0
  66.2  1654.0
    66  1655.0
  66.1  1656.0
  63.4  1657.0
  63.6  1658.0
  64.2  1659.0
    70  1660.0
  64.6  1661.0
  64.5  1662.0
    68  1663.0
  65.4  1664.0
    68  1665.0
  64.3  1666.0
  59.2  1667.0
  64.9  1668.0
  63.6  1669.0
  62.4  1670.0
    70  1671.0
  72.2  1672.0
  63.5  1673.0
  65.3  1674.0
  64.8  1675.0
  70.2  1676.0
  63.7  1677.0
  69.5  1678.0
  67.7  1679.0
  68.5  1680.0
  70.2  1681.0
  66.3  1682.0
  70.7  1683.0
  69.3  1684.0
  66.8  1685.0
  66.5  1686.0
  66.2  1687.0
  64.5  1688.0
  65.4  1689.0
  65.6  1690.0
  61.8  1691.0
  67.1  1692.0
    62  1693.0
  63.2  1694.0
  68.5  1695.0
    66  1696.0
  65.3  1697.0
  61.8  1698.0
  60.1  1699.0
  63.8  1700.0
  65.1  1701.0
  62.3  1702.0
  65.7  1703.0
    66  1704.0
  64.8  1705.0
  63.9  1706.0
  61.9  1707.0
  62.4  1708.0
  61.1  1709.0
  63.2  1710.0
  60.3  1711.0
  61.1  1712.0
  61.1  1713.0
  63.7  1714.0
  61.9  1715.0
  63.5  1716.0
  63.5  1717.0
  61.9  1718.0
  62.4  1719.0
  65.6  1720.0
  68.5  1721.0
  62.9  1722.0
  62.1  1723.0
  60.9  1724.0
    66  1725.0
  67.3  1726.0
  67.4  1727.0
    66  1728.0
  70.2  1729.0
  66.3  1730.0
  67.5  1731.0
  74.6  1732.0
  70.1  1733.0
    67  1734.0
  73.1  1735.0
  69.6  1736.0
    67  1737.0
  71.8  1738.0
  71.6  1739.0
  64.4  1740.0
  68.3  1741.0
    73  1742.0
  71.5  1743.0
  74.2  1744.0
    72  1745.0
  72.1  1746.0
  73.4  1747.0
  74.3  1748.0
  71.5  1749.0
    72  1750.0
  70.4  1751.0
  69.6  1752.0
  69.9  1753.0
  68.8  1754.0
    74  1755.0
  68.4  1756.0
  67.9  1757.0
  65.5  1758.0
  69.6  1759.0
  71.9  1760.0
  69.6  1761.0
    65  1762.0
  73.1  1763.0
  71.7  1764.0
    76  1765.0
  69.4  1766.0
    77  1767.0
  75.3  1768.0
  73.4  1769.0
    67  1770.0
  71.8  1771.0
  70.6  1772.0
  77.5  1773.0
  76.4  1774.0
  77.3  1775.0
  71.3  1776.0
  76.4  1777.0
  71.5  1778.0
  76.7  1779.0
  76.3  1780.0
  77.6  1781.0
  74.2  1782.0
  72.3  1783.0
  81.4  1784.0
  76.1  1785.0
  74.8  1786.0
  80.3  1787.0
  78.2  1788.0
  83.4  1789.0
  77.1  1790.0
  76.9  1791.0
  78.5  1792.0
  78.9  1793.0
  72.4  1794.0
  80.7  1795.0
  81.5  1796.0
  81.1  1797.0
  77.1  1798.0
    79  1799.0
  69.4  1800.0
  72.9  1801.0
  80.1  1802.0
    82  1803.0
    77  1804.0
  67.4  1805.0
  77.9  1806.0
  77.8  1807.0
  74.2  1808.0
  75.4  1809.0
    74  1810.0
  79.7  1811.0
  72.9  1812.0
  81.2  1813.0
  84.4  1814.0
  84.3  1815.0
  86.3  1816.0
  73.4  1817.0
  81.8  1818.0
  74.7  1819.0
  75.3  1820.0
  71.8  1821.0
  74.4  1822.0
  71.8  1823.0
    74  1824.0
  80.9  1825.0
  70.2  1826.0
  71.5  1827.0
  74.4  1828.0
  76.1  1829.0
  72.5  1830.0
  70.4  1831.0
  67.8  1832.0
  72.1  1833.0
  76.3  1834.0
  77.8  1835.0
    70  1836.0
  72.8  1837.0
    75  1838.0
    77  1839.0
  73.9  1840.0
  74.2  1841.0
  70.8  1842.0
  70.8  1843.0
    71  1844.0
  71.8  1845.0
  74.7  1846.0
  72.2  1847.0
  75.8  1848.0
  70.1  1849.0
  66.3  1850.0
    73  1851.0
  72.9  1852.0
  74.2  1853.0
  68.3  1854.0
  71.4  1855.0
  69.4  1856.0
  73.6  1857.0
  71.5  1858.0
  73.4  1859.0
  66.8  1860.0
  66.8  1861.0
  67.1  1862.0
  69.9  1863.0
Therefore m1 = 6.68 N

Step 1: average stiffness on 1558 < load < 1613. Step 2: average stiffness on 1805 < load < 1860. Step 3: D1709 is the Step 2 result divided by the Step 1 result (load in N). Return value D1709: 1.10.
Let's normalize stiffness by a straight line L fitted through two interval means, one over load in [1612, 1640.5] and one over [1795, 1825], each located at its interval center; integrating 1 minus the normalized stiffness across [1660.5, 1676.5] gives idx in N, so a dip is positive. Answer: 1.13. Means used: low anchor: 68.8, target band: 65.7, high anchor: 77.1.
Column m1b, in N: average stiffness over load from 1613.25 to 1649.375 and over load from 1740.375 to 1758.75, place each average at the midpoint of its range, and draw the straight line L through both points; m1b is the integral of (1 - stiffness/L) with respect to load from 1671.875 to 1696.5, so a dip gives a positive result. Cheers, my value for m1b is 1.4 N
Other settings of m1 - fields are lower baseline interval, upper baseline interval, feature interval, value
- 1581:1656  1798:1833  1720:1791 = 2.1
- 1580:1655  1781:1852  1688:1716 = 3.2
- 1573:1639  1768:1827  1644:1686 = 2.0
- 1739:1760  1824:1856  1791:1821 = -2.3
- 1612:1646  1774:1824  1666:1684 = 1.3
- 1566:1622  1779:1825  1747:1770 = 1.3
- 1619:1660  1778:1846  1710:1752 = 2.9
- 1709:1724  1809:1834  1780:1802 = -1.7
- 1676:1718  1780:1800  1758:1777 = 0.6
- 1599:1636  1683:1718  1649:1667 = 0.3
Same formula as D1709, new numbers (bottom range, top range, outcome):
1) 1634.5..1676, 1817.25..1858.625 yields 1.08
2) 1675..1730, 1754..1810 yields 1.15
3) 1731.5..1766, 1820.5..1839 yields 1.04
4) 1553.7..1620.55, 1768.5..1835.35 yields 1.12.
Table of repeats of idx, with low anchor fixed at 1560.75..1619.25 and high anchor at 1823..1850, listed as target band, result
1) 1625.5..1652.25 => -0.6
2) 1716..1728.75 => 1.1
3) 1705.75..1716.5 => 1.2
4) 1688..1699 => 0.9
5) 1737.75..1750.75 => -0.1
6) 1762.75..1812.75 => -2.7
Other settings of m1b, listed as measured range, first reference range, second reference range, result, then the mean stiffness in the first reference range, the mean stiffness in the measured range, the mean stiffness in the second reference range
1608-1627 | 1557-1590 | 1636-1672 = -0.7 N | 66.5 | 69.6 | 68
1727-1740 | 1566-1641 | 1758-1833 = 0.7 N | 68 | 69.3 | 75.4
